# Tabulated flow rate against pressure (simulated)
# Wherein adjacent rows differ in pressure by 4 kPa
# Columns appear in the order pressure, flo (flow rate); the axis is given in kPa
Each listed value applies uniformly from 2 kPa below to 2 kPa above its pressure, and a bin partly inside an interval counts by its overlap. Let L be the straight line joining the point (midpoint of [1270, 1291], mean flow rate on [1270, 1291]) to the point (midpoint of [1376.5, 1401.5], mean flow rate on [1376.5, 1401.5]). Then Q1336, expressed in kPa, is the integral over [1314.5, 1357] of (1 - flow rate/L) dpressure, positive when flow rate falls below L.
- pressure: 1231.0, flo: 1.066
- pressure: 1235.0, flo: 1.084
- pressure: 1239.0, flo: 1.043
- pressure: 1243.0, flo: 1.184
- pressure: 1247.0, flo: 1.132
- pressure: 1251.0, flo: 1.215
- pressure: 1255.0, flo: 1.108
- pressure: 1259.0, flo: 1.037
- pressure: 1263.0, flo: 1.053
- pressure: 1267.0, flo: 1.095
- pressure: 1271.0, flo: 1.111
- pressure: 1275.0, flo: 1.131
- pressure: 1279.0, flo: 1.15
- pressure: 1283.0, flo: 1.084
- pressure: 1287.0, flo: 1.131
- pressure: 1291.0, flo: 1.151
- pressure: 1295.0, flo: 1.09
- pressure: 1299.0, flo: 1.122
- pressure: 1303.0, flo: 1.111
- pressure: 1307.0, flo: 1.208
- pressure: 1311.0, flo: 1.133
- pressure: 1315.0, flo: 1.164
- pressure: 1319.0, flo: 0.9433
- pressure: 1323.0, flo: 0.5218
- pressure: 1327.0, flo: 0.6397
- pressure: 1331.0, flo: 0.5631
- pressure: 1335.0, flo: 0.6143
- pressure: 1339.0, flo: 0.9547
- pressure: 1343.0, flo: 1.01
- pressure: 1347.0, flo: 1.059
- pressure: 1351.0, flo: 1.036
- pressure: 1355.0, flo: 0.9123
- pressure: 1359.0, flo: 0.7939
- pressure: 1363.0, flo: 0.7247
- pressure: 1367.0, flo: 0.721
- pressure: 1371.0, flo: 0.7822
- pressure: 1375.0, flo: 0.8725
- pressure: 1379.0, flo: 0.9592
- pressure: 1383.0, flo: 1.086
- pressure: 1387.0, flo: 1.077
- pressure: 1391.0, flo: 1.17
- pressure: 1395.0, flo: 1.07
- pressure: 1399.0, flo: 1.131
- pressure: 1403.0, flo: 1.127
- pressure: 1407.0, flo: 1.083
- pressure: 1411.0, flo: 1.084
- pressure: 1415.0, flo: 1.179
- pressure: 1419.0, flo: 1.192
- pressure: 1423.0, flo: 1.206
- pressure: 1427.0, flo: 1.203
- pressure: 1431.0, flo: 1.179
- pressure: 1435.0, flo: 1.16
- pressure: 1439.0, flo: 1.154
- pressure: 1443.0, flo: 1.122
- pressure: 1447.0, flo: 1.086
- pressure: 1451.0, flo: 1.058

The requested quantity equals 9.9 kPa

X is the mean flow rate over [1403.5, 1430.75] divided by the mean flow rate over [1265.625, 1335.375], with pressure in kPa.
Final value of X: 1.2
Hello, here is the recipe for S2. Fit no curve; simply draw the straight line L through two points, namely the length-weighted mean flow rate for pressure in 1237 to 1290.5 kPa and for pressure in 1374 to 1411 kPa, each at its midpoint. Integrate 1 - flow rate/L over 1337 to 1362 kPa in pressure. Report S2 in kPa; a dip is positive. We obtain 3.1 kPa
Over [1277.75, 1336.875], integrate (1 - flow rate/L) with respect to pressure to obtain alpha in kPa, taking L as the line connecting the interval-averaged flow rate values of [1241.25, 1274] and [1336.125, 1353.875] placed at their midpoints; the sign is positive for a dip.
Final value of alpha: 4.3 kPa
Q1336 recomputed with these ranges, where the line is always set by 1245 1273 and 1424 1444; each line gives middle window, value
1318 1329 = 4.4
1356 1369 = 4.4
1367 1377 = 3.0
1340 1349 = 0.9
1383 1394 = 0.4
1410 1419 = 0.1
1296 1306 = 0.0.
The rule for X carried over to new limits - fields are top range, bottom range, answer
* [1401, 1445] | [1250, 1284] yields 1.04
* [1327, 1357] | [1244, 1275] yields 0.78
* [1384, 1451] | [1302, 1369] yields 1.28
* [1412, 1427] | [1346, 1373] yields 1.39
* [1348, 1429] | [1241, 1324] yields 0.93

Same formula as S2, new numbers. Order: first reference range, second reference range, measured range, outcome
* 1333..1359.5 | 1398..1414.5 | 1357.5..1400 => 3.55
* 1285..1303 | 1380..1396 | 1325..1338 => 5.60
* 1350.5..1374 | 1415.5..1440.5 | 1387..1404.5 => -2.04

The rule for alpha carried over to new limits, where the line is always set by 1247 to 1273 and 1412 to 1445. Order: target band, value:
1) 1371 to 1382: 2.3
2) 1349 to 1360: 2.1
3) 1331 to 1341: 3.5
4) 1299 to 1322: 0.8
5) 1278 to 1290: -0.1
